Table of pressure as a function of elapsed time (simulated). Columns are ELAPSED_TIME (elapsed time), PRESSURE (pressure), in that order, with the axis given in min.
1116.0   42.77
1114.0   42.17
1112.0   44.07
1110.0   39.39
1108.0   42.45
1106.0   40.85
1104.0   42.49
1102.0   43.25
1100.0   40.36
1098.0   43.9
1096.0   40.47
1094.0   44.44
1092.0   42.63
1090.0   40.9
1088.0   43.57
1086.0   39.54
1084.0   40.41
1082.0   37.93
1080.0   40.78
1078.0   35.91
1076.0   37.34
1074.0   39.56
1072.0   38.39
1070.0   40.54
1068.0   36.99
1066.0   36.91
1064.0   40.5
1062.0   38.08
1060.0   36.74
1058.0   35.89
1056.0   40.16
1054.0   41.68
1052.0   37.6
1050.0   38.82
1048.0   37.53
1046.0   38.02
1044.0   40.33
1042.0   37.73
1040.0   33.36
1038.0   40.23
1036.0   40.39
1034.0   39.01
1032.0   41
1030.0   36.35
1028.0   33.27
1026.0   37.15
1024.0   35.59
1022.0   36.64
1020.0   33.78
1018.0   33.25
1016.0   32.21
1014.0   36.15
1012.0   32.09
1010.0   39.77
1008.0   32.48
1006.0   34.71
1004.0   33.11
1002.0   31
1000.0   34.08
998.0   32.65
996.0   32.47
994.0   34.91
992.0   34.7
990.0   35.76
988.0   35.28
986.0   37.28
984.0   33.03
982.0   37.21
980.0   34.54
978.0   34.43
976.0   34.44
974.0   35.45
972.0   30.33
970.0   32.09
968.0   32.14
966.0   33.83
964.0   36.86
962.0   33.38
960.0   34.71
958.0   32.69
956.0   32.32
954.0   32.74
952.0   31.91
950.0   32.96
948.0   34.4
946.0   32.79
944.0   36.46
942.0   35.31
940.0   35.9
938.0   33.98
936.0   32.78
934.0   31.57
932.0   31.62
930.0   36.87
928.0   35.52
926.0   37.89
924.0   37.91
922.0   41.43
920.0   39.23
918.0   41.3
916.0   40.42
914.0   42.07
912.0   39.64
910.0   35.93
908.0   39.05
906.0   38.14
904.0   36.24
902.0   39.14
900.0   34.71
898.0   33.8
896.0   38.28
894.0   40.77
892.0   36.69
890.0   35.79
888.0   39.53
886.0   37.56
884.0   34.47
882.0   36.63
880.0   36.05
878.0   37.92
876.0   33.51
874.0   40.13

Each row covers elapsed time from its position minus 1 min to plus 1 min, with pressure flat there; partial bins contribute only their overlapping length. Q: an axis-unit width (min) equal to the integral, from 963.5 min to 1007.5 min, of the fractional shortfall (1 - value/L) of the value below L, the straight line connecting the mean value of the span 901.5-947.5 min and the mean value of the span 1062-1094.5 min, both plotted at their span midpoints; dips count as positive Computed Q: 4.6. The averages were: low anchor 37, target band 34.1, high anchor 39.6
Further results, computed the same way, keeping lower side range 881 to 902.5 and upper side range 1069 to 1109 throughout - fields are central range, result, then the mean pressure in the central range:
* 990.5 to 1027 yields 4.6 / 34.3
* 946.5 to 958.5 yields 1.7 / 32.8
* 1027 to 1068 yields 1.9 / 38.2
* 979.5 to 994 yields 1.3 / 35.4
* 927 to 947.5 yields 1.9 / 34.3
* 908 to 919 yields -0.7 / 39.8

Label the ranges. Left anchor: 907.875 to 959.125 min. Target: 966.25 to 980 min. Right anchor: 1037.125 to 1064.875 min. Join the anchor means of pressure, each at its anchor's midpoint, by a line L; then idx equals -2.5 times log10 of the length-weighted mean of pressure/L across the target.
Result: 0.11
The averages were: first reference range 35.9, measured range 33.3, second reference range 38.3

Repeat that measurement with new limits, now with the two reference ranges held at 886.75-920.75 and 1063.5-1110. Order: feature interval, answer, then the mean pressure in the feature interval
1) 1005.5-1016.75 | 0.14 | 34.6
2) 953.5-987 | 0.15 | 34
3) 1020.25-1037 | 0.07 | 37.3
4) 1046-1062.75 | 0.05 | 38.3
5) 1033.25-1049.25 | 0.04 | 38.3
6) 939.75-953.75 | 0.14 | 34.1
